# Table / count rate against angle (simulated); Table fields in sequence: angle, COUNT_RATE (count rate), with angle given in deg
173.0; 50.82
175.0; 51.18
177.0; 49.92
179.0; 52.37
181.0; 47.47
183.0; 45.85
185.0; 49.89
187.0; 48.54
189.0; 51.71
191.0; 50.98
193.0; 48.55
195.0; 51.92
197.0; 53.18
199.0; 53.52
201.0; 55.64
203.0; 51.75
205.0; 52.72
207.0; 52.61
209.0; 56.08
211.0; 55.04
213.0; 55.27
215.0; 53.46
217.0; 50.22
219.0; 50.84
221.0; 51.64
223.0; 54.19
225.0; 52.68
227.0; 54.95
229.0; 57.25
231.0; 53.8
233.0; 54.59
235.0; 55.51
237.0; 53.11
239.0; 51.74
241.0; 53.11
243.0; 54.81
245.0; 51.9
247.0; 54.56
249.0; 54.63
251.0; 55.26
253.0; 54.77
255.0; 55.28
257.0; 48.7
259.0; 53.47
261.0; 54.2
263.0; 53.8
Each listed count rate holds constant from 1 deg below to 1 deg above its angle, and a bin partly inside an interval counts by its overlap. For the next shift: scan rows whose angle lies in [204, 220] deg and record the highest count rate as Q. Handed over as 56.08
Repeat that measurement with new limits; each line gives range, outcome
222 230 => 57.25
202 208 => 52.72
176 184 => 52.37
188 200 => 53.52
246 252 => 55.26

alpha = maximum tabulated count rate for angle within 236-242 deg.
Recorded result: 53.11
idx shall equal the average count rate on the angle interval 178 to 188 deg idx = 48.8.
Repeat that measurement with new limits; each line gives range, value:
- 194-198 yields 52.5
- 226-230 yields 56.1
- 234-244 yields 53.7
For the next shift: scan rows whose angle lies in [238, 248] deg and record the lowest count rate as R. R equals 51.74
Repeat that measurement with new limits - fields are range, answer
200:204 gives 51.75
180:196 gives 45.85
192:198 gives 48.55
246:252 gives 54.56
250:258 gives 48.7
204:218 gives 50.22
